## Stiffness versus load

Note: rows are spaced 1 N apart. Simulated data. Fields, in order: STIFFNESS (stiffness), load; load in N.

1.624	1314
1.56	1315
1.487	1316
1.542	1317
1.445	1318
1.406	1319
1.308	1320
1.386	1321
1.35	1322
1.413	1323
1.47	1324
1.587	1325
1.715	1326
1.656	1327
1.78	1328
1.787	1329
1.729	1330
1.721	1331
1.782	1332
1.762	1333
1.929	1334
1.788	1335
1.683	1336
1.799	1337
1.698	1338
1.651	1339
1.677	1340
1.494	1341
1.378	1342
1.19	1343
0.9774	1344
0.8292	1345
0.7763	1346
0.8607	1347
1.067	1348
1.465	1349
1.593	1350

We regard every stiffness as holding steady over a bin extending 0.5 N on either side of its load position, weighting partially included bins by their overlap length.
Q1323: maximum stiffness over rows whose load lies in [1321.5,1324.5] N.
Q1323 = 1.47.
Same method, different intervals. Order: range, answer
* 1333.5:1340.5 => 1.929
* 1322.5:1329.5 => 1.787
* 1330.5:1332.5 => 1.782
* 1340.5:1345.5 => 1.494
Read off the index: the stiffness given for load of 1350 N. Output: 1.593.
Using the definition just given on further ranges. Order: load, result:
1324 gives 1.47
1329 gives 1.787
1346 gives 0.7763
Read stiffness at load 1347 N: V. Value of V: 0.8607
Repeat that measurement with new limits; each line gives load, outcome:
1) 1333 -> 1.762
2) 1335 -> 1.788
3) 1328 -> 1.78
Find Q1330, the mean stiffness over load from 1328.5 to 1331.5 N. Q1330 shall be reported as 1.75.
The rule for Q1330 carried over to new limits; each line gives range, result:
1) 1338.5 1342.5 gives 1.55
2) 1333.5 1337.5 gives 1.8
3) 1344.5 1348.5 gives 0.883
